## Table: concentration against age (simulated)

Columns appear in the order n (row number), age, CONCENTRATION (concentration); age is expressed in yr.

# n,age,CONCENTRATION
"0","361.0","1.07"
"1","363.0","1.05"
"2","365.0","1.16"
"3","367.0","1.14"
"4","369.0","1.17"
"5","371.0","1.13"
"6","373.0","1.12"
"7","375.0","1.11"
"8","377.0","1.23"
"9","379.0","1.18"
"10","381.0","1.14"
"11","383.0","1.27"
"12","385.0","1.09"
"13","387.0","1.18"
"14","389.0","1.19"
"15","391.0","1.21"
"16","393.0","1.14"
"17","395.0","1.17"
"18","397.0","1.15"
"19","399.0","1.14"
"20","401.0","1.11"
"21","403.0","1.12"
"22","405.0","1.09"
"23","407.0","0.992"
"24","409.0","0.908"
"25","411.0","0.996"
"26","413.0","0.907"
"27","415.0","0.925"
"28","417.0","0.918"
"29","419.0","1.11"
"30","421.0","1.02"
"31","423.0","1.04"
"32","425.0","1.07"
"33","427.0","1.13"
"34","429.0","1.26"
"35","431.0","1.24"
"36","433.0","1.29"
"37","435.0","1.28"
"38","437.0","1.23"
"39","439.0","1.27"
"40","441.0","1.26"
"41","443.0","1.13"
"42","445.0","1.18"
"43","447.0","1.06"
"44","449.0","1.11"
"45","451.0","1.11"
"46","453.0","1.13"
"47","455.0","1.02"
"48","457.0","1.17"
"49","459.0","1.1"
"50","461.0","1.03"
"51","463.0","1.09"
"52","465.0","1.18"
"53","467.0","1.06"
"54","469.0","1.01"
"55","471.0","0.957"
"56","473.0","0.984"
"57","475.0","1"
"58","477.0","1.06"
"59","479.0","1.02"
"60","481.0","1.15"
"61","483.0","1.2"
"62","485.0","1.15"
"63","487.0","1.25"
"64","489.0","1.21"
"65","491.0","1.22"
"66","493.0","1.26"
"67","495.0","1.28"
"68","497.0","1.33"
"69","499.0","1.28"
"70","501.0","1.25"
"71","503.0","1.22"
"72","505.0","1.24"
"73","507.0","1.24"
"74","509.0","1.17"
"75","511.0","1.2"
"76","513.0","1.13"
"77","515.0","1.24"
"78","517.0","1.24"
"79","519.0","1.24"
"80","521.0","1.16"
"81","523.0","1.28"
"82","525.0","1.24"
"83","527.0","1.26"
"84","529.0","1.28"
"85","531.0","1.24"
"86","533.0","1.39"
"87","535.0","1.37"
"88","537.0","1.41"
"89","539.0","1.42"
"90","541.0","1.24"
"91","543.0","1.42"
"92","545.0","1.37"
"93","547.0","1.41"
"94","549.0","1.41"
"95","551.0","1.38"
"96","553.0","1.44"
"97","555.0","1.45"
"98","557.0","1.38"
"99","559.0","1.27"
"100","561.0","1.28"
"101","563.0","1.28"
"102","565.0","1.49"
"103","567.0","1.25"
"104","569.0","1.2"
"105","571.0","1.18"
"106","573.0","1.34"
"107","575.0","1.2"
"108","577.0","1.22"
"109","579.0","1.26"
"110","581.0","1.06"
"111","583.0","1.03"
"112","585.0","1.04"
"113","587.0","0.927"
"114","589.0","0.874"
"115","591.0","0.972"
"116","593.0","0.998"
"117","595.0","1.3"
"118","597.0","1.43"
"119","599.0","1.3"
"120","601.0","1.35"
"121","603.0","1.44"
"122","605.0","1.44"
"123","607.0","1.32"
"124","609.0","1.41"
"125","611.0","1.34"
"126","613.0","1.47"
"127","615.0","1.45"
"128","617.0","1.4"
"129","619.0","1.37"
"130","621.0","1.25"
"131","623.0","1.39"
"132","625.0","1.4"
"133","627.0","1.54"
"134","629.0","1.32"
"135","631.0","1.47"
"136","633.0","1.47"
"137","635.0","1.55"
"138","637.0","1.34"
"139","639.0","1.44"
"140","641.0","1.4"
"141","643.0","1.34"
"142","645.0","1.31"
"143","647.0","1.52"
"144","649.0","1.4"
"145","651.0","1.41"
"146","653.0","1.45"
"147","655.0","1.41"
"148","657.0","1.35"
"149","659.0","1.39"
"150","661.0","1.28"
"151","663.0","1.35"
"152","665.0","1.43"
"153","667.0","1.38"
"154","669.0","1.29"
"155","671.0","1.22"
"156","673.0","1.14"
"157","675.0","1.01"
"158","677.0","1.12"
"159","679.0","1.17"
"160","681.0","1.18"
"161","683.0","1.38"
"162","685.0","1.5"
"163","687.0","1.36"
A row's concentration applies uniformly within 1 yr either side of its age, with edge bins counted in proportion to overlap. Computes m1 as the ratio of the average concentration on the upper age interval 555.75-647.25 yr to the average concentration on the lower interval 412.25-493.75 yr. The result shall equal 1.2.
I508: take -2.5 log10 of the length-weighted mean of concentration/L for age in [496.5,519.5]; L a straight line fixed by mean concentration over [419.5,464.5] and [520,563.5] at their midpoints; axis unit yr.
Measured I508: 0.04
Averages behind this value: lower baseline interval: 1.15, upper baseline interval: 1.34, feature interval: 1.23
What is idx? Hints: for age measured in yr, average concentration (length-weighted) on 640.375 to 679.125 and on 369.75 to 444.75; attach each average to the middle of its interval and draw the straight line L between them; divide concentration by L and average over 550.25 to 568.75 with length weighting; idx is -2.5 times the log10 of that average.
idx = -0.089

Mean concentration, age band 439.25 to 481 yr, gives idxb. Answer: 1.09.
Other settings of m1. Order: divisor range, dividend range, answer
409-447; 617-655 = 1.26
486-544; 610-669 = 1.11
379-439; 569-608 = 1.07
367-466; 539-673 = 1.18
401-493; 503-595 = 1.13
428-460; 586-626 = 1.10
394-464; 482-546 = 1.14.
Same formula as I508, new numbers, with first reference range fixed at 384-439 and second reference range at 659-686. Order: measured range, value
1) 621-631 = -0.13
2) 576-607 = 0.04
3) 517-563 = -0.12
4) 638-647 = -0.11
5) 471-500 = -0.01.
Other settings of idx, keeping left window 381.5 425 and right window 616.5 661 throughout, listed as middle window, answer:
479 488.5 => 0.02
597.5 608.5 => -0.02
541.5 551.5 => -0.09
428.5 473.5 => 0.01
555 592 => 0.11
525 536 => -0.04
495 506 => -0.05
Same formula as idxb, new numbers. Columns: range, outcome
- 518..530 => 1.24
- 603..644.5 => 1.41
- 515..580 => 1.31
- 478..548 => 1.26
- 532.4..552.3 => 1.38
